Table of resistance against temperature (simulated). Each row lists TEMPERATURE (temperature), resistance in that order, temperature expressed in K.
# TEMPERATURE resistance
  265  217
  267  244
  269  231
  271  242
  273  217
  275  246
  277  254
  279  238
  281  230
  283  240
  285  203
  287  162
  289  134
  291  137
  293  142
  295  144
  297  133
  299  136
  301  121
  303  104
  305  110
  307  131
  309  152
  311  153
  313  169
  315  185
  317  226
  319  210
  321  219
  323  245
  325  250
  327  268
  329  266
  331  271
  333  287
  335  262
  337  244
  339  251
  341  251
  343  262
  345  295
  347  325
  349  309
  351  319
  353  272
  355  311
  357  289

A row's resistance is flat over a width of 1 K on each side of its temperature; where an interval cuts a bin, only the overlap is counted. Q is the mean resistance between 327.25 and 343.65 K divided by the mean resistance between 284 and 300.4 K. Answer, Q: 1.77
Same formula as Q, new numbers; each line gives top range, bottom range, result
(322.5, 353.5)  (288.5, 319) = 1.86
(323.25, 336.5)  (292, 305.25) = 2.07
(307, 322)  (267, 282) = 0.78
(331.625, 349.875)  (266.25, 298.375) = 1.39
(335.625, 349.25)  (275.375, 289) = 1.27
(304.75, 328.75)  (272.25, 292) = 0.96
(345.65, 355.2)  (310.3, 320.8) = 1.60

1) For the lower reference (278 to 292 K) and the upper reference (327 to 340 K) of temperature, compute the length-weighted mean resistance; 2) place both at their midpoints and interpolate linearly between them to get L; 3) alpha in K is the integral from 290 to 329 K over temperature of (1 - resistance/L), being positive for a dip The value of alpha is 9.9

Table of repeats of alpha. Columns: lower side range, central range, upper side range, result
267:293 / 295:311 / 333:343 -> 6.9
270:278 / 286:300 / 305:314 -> 3.6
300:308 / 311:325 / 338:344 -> -3.2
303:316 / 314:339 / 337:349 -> -3.9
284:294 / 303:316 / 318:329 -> 3.8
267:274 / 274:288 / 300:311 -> -1.7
